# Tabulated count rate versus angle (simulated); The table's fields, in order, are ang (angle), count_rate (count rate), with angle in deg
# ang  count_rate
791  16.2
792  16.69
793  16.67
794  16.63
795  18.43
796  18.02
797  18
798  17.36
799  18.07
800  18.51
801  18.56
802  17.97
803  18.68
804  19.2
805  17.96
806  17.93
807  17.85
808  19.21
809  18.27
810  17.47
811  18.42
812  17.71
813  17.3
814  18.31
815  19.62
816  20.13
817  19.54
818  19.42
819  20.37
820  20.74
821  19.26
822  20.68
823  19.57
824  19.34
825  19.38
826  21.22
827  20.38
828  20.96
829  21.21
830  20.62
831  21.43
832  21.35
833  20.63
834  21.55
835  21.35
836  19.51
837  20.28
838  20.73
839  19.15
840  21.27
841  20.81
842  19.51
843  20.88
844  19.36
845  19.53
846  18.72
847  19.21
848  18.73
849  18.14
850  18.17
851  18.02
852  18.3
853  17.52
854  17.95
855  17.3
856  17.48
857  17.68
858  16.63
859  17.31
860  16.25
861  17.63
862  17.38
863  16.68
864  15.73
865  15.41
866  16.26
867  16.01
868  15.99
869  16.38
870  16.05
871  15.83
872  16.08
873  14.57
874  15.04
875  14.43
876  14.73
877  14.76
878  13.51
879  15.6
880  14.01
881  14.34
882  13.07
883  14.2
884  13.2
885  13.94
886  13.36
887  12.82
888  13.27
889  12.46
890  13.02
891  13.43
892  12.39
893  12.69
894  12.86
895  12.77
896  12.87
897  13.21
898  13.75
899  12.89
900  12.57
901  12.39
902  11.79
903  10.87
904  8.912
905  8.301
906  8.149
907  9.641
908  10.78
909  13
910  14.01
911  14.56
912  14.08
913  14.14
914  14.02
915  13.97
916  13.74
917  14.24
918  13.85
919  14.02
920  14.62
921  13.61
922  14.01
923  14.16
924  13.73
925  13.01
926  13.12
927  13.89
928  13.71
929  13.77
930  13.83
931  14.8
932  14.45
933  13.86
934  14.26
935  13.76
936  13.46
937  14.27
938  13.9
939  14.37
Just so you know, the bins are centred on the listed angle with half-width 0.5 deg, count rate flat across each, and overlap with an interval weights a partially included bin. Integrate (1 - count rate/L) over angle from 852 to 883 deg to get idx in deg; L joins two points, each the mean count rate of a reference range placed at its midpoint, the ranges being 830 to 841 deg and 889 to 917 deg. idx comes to 1.6 deg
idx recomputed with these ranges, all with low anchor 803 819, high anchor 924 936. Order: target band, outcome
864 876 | 0.5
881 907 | 5.0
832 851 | -2.7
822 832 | -1.4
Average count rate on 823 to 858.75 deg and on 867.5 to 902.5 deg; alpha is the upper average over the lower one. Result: 0.7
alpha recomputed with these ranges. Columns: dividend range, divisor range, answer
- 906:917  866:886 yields 0.88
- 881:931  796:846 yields 0.67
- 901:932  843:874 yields 0.75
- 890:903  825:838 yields 0.61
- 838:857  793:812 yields 1.05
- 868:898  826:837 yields 0.67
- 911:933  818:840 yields 0.68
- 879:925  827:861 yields 0.67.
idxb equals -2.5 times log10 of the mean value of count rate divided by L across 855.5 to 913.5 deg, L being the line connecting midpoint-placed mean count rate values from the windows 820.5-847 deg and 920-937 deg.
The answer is 0.208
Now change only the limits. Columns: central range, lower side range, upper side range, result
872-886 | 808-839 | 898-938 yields 0.116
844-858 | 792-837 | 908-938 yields -0.048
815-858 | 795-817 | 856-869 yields -0.132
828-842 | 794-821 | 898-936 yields -0.204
